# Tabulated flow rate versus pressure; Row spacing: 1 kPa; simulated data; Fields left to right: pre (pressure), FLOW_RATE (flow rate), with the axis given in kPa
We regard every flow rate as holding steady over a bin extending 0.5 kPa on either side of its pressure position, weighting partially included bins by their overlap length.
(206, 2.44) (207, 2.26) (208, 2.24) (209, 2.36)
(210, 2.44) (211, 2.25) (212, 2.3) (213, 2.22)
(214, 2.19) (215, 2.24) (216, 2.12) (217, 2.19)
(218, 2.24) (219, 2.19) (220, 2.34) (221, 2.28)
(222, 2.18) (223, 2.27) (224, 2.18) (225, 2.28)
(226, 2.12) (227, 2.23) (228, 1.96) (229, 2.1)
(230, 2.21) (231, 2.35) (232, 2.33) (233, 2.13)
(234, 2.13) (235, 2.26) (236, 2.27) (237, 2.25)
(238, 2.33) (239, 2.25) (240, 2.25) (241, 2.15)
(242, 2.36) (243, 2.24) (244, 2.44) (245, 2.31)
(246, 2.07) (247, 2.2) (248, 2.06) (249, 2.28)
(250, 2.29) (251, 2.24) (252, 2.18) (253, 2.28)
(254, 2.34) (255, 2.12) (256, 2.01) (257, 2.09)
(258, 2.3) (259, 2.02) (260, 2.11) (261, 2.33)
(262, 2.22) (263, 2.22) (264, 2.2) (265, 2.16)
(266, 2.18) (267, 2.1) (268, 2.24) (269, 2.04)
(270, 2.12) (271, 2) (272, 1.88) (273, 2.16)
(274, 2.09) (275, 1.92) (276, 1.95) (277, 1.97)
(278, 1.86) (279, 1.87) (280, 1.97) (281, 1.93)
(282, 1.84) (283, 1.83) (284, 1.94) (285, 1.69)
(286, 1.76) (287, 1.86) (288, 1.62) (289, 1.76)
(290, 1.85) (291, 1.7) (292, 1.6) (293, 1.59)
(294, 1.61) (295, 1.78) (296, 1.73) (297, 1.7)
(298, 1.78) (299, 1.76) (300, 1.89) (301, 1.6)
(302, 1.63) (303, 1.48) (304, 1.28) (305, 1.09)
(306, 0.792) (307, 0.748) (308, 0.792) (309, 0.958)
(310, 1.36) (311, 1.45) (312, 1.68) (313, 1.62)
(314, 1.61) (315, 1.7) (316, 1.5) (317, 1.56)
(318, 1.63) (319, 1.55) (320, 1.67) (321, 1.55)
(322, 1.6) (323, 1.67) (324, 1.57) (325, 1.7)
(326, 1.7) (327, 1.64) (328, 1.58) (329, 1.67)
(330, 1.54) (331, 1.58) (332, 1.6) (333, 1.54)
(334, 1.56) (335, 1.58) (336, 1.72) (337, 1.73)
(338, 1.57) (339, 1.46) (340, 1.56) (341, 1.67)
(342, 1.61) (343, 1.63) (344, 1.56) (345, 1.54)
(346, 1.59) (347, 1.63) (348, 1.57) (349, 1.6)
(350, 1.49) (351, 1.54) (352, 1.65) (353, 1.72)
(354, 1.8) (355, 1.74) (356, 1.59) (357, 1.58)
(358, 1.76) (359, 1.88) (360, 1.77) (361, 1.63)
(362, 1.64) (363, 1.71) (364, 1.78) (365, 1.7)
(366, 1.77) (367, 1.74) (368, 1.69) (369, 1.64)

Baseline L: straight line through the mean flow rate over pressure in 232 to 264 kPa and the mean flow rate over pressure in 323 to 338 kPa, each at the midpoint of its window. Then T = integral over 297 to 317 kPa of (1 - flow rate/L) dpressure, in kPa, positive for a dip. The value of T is 4.2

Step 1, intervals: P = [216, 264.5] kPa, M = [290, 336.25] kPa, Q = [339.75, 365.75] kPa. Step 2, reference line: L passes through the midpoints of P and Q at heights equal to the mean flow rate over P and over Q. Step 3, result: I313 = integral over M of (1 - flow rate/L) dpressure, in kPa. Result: 7.8 kPa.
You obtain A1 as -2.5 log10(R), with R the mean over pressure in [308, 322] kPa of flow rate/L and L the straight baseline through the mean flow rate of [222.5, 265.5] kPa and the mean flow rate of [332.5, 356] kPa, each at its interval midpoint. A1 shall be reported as 0.19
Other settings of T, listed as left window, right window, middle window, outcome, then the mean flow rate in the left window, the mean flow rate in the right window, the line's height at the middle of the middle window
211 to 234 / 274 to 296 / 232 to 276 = -3.80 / 2.21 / 1.81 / 2.01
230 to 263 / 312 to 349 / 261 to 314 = 5.03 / 2.22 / 1.61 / 1.92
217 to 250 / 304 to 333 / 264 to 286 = -1.54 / 2.23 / 1.47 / 1.86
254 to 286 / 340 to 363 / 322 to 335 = 1.09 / 2.04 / 1.64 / 1.76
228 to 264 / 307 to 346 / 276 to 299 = 1.06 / 2.22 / 1.55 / 1.87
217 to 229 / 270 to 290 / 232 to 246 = -0.93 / 2.2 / 1.89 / 2.12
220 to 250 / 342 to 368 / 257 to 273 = -0.42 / 2.23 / 1.66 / 2.09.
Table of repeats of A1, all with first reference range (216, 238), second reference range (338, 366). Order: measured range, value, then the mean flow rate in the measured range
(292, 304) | 0.14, 1.67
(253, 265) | -0.06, 2.18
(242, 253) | -0.06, 2.24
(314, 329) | 0.11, 1.62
